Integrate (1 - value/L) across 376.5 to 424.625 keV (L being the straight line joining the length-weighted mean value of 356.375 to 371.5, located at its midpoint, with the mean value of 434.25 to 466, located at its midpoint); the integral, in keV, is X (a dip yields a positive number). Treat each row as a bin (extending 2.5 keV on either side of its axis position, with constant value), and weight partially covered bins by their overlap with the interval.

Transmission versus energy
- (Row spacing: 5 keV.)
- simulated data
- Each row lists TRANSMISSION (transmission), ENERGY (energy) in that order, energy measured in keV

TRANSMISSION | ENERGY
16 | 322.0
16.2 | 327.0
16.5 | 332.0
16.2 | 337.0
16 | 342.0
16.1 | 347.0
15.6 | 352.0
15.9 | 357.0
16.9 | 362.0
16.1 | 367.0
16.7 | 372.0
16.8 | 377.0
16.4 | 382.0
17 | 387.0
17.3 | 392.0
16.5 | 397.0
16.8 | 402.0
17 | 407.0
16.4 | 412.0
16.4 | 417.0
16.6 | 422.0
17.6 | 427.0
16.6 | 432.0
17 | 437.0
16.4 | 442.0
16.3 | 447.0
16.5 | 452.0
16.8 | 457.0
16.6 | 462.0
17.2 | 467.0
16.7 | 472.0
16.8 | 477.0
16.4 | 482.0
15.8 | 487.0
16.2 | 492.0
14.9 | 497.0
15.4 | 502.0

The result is -0.6 keV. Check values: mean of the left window 16.4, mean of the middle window 16.7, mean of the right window 16.6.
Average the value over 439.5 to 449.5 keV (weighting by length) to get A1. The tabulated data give 16.4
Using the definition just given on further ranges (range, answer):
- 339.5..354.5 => 15.9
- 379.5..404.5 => 16.8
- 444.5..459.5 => 16.5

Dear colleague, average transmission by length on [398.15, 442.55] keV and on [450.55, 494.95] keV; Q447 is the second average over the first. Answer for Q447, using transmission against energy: 0.99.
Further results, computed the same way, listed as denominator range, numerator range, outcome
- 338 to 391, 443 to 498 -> 1.00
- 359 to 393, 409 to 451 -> 1.00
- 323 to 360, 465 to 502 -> 1.01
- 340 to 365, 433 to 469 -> 1.04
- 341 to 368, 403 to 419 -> 1.03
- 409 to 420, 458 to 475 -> 1.02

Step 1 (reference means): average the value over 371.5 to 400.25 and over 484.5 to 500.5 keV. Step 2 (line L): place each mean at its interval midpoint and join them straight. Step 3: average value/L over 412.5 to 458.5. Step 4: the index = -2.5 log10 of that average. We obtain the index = -0.03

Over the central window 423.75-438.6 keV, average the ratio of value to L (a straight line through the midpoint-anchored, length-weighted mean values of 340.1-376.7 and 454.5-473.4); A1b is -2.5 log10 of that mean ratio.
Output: -0.026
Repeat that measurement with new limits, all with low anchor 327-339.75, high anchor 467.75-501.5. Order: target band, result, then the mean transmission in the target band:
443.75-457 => -0.02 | 16.5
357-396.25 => -0.03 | 16.7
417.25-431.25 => -0.05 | 16.9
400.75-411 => -0.04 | 16.8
